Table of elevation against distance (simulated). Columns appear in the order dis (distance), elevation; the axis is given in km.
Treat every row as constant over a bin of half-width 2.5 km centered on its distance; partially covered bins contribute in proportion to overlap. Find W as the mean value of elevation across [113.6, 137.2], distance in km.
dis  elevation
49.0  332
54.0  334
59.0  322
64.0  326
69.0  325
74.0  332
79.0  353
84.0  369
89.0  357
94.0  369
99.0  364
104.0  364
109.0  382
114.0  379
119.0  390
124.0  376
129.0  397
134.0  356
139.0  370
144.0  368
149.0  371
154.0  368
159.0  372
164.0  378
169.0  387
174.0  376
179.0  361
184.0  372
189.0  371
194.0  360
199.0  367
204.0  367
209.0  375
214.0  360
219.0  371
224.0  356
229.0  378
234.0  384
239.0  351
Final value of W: 379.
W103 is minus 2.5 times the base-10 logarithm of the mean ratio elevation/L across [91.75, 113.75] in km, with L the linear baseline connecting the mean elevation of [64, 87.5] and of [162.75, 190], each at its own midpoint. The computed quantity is -0.06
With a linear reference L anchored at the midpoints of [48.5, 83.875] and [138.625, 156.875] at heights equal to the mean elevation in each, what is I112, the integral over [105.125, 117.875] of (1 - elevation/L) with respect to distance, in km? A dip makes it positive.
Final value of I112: -0.9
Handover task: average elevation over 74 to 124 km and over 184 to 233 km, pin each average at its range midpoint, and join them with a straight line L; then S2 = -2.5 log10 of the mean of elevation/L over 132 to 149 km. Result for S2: 0.01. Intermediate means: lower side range 368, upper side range 368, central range 366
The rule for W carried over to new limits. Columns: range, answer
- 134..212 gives 370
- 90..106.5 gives 365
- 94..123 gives 375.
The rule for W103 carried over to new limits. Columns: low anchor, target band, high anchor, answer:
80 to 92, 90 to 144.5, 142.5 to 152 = -0.02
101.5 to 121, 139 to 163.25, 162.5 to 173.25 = 0.03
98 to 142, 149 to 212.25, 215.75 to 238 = 0.00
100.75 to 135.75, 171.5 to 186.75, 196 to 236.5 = 0.01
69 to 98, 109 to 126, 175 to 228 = -0.07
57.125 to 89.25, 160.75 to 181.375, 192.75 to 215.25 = -0.05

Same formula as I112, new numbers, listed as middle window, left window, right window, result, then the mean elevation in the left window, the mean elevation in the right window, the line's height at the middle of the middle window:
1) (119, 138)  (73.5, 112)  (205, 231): -0.7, 363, 368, 364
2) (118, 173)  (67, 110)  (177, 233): -2.0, 357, 368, 362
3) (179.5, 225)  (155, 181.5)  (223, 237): 0.9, 374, 374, 374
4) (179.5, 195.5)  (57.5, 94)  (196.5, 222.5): -0.2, 343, 368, 364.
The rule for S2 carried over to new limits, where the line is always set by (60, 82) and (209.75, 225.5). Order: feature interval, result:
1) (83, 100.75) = -0.08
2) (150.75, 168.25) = -0.07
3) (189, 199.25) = -0.02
